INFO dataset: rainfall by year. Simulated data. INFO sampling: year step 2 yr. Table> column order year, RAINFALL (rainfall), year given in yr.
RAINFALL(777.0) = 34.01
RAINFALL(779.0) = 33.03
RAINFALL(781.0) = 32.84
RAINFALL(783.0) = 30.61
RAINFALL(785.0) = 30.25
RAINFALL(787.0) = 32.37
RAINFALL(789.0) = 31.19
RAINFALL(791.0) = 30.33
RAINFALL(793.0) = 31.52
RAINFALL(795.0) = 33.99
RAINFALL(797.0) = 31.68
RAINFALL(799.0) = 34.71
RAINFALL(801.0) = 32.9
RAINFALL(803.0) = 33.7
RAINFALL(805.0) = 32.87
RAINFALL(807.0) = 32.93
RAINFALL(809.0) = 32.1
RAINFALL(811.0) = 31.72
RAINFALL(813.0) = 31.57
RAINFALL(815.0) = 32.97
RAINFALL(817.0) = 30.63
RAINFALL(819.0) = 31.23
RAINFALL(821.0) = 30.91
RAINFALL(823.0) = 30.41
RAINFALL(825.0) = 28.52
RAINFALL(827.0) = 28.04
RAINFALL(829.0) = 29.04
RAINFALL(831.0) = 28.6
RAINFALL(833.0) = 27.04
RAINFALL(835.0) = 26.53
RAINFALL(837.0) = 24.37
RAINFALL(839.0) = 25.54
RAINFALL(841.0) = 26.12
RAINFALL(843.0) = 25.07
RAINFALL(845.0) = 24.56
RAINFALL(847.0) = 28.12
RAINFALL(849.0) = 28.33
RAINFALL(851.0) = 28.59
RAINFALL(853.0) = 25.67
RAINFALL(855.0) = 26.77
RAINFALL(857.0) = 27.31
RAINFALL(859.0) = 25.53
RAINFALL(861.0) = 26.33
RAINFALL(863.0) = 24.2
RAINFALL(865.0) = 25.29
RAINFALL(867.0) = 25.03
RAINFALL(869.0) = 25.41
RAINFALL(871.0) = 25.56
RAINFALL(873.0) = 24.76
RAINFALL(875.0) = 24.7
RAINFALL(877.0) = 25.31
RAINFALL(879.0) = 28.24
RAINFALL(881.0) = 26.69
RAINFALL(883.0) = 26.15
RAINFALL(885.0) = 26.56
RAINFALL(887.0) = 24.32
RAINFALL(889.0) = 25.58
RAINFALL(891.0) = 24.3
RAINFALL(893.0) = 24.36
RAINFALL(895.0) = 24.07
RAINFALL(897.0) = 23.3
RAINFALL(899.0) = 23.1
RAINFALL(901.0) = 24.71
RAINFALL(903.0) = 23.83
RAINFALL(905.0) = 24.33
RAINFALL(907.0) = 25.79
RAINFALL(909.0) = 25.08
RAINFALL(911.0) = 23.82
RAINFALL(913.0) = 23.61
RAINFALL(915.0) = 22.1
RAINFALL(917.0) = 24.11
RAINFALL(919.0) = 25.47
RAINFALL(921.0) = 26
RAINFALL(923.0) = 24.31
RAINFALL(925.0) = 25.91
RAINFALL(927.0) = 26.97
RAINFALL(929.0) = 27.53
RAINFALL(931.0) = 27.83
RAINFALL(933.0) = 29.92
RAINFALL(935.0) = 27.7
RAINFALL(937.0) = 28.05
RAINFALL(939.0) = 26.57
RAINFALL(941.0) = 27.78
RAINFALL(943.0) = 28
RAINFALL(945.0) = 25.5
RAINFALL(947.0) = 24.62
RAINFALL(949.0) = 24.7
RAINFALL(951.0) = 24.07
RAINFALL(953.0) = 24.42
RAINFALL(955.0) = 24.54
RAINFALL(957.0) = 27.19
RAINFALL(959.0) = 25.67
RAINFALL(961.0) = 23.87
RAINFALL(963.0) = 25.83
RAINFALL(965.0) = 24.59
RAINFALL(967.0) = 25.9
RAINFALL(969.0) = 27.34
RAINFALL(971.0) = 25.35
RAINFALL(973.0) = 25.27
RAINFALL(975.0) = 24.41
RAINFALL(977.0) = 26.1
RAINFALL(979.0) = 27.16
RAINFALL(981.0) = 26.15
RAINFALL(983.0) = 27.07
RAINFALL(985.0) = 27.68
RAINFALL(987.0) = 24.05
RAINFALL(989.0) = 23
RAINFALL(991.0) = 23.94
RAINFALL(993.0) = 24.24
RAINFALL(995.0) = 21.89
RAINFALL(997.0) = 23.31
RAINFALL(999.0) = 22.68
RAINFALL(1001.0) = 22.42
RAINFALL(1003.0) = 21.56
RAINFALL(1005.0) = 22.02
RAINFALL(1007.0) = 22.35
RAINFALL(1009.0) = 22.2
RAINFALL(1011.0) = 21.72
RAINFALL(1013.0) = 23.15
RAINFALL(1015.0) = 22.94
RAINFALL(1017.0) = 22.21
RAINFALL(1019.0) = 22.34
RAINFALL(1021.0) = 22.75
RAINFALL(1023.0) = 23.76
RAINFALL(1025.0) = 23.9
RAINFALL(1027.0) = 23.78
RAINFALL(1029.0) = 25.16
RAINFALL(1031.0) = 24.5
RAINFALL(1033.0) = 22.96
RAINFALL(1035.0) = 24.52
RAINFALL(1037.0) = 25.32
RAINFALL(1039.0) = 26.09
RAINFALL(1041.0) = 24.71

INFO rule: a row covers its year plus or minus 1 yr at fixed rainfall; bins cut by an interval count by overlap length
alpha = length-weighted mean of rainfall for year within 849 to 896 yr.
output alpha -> 25.7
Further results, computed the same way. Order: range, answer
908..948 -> 26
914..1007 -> 25.3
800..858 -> 29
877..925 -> 24.8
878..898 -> 25.4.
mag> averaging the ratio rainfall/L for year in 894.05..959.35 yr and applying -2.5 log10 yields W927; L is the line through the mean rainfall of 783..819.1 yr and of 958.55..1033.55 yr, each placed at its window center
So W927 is 0.059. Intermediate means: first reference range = 32.1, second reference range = 24.1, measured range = 25.5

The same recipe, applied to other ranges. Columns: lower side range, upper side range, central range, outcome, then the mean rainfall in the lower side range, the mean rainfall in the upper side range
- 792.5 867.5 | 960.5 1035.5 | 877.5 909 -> 0.09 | 29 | 24.1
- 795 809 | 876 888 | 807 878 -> 0.08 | 33.1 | 26.2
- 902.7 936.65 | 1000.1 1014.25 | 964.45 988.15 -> -0.11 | 25.6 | 22.2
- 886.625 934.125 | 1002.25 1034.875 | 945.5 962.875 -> -0.03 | 25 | 23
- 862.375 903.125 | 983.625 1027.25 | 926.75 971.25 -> -0.10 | 25.1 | 23.1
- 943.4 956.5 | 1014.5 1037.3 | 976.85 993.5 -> -0.05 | 24.9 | 23.6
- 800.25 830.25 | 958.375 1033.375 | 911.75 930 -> 0.08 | 31.3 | 24.1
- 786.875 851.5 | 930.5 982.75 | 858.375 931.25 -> 0.11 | 29.9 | 26.1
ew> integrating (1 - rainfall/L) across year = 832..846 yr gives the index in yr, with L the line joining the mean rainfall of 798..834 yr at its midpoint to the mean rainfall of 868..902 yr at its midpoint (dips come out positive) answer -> 1.7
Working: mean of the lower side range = 31.1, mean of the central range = 25.6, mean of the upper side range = 25.1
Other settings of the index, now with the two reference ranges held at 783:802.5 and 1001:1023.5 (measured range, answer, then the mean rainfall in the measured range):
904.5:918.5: 1.40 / 24.2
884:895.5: 1.20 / 24.9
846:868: 2.09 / 26.5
